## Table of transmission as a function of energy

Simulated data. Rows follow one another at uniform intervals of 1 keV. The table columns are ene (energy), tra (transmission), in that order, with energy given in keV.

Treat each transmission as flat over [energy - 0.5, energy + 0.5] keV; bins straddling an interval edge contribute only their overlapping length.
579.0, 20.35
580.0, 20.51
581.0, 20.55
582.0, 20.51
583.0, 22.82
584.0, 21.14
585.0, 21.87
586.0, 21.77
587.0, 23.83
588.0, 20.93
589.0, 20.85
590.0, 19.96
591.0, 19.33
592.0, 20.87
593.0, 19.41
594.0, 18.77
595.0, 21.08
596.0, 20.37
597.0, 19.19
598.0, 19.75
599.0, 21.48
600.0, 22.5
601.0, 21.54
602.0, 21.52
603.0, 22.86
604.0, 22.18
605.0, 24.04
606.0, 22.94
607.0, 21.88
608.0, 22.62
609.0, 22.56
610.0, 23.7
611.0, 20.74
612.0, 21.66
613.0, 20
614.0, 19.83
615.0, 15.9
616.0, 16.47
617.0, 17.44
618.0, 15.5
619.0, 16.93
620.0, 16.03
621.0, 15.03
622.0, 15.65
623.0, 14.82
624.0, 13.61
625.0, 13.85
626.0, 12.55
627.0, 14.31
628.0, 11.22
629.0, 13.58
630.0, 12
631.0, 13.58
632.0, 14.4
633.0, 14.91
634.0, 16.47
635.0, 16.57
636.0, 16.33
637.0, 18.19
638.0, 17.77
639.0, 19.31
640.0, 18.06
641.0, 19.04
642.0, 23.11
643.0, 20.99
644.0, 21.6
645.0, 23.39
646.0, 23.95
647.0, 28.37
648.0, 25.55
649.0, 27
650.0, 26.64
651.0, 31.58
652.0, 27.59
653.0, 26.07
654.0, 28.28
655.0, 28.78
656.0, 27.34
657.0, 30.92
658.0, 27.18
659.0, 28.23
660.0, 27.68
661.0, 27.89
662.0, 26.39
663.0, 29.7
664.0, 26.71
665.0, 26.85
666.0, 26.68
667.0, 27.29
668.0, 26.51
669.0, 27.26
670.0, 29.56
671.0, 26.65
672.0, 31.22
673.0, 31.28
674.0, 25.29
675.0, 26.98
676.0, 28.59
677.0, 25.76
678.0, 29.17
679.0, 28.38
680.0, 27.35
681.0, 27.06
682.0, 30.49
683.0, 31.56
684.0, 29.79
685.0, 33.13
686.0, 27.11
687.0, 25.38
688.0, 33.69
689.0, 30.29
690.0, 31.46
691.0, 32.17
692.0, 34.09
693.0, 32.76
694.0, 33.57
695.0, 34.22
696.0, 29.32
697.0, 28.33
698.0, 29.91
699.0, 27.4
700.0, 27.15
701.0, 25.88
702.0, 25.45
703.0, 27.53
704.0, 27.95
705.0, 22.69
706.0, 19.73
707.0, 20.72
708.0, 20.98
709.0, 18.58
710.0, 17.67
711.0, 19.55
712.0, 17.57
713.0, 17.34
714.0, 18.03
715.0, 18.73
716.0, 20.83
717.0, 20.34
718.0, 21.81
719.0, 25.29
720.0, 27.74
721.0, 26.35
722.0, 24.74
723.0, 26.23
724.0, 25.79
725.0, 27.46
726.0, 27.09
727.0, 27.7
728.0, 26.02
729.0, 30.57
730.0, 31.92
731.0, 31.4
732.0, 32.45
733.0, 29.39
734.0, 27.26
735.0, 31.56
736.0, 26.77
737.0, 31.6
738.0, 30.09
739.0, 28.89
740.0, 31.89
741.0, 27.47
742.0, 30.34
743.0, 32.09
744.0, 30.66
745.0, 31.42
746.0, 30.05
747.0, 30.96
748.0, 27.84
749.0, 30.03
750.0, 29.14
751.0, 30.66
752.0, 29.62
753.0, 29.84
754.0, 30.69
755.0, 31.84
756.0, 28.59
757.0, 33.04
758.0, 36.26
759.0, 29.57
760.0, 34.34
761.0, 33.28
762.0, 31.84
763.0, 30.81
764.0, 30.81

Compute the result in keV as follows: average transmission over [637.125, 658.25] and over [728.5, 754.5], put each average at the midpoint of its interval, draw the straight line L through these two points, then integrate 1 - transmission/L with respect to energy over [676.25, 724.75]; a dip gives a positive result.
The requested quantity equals 2.58 keV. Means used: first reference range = 24.7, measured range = 26.2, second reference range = 30.2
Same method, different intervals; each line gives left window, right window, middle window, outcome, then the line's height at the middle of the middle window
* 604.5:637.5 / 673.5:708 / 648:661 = -3.1 keV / 22.6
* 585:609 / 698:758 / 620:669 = 3.6 keV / 23.3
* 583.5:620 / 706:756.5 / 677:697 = -4.7 keV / 24.7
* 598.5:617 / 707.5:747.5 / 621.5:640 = 6.0 keV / 22.2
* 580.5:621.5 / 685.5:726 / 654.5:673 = -3.6 keV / 23.5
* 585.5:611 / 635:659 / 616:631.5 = 5.7 keV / 22.8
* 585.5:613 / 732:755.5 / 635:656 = 0.6 keV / 24.2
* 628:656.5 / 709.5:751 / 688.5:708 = -2.7 keV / 24.8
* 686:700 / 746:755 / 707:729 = 5.5 keV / 30.4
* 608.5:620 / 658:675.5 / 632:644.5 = 2.6 keV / 23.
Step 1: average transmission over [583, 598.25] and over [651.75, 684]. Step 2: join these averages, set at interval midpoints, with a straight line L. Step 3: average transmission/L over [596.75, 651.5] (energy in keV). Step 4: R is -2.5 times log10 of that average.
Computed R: 0.227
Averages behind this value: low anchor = 20.7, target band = 19.3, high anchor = 28.1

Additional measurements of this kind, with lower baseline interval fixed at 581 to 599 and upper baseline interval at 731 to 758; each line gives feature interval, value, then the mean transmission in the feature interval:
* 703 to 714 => 0.34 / 20.5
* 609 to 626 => 0.28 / 17.3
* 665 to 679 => -0.08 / 27.8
